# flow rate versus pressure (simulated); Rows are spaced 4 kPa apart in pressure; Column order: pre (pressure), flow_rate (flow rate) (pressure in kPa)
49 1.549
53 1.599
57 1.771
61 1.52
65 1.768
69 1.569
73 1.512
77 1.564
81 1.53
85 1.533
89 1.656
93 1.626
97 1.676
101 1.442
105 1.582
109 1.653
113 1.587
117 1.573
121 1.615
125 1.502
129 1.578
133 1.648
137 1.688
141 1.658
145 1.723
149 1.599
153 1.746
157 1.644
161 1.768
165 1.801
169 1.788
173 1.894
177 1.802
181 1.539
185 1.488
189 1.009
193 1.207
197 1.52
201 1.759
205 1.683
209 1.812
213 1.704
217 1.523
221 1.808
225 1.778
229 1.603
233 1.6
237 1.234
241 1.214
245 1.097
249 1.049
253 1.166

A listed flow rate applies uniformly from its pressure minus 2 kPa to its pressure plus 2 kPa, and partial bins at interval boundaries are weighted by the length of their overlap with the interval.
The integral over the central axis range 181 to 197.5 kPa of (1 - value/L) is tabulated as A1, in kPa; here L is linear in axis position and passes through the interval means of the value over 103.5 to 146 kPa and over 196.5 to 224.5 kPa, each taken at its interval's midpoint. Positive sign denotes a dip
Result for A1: 3.6 kPa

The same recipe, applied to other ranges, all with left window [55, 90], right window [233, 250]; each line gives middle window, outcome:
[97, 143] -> -3.3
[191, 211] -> -4.6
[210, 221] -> -3.5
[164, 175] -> -3.6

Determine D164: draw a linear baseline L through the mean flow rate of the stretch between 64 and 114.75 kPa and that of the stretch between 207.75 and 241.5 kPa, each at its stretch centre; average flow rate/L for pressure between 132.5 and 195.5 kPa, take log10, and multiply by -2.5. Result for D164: -0.02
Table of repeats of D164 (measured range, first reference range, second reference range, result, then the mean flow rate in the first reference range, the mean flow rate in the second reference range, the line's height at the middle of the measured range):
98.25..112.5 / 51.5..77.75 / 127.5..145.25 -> 0.05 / 1.62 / 1.65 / 1.64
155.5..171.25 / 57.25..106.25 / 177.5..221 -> -0.13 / 1.59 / 1.55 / 1.56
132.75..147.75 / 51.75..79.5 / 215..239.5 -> -0.05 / 1.61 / 1.58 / 1.6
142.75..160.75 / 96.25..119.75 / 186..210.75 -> -0.10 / 1.58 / 1.49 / 1.54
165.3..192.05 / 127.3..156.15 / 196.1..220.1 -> 0.06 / 1.66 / 1.68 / 1.67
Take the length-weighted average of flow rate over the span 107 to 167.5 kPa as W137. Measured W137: 1.65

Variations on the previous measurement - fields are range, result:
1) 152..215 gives 1.63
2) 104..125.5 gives 1.59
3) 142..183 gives 1.73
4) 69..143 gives 1.59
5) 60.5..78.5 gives 1.59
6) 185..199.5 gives 1.3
